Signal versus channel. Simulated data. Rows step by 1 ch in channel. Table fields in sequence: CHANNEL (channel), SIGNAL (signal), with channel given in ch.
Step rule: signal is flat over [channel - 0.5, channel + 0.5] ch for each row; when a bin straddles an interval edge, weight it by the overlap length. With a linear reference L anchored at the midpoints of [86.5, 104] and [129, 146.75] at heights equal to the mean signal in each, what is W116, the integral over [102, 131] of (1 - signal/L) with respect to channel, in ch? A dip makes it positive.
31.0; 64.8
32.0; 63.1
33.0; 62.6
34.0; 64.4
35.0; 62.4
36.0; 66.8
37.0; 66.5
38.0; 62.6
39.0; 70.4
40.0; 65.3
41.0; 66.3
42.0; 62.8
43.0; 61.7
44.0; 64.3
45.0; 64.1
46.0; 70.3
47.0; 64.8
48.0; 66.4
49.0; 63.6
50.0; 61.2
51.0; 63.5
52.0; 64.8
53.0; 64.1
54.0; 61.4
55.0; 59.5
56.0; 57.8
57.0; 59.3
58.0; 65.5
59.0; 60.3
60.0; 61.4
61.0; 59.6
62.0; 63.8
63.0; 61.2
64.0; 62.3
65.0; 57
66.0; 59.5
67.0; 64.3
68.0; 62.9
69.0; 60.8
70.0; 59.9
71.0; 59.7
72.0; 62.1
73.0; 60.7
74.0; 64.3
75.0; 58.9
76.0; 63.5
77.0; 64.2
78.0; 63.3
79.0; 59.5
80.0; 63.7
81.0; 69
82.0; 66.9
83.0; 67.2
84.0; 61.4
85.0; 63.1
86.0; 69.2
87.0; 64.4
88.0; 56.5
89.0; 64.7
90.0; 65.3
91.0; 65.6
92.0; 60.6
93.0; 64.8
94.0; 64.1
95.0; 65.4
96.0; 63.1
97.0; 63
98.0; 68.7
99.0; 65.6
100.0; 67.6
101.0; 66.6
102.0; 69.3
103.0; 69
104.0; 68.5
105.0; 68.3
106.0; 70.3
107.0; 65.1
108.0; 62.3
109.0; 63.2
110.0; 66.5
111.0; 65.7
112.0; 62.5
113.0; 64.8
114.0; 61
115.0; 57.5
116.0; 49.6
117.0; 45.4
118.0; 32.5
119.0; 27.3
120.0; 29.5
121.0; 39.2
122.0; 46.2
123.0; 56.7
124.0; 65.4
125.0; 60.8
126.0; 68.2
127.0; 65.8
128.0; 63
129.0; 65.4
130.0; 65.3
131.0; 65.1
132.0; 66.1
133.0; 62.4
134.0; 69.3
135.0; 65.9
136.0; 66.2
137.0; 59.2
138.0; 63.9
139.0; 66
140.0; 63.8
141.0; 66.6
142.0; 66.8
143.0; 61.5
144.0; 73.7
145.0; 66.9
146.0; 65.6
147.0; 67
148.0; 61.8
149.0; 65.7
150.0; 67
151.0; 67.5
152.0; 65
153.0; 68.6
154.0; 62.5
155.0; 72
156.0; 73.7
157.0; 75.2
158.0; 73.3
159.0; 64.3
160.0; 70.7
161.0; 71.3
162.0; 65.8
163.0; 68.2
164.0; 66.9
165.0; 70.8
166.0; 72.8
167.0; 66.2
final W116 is 3.1 ch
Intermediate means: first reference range 65.1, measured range 58.4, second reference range 65.6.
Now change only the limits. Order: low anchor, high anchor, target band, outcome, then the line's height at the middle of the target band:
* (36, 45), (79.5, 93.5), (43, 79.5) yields 1.45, 64.8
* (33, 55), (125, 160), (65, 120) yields 3.01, 65.5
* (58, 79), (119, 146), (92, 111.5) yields -1.46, 61.4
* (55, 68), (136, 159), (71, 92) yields -0.38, 62.4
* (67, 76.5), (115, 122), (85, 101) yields -4.13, 51.5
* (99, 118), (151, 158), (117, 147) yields 3.04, 66.3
